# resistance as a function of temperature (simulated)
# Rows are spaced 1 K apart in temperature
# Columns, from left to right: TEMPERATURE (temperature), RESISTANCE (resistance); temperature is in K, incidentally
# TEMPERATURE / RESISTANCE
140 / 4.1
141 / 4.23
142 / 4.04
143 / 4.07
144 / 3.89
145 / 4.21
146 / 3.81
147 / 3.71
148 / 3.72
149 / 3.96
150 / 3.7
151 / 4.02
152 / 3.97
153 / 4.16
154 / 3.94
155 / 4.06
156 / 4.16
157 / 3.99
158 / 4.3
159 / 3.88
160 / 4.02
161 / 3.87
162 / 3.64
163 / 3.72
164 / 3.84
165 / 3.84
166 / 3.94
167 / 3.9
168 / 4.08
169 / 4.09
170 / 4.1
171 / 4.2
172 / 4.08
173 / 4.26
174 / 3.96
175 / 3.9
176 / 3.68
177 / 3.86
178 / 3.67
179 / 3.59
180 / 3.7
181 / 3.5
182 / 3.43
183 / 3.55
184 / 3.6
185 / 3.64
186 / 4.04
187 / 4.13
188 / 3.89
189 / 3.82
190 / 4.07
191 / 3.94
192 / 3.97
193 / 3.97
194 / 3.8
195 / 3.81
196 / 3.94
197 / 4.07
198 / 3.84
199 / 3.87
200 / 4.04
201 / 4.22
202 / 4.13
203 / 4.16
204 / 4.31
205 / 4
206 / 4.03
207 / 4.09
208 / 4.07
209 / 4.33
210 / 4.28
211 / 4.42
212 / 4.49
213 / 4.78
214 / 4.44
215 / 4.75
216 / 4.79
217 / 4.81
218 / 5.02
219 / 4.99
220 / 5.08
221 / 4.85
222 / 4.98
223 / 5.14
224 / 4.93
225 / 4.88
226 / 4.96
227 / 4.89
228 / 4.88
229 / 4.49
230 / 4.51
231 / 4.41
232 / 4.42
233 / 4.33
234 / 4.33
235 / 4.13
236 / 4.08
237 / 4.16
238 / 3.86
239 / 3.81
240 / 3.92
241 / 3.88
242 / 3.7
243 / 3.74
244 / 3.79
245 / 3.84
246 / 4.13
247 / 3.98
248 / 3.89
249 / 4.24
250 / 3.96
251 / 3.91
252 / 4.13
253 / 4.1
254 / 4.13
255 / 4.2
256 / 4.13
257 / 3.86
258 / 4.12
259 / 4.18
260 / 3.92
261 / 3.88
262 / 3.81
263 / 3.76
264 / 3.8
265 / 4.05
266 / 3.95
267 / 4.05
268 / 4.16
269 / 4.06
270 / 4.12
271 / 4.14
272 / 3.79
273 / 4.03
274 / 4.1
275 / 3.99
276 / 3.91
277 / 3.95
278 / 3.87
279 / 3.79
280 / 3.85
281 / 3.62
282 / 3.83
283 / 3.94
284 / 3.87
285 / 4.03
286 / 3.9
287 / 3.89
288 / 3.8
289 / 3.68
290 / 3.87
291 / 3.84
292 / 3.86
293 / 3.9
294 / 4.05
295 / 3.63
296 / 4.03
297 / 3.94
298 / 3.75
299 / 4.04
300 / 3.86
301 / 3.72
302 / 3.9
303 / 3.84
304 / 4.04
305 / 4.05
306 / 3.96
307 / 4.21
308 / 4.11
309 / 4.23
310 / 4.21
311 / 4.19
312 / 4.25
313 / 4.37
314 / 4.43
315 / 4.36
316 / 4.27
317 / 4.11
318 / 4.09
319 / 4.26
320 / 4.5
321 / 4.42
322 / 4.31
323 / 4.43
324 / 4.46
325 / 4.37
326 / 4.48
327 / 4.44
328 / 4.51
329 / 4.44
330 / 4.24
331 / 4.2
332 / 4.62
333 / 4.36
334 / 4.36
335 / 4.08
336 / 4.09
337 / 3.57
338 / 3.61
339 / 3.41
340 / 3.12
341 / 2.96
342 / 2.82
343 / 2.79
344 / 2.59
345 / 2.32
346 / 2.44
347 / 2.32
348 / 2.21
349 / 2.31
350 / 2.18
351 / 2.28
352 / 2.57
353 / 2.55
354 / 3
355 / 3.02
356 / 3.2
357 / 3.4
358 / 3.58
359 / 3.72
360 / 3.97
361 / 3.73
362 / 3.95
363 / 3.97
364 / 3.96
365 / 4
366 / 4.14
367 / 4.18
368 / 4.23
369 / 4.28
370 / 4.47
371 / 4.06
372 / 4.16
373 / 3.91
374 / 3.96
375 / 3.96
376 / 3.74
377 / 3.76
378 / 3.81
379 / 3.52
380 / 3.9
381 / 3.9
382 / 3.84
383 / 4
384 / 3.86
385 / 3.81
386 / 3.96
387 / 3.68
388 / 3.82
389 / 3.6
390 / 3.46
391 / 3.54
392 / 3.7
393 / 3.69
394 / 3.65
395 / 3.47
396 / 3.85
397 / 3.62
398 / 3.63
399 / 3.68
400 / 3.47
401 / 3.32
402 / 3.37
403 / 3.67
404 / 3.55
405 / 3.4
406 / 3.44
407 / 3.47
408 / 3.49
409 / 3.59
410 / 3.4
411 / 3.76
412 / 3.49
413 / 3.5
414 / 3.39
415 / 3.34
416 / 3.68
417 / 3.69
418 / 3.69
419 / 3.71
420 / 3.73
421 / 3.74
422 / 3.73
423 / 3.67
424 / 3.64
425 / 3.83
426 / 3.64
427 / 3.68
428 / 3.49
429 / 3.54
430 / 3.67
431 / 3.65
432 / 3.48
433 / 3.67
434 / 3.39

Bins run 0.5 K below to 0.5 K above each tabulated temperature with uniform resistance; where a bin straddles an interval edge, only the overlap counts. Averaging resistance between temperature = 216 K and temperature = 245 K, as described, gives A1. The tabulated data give 4.46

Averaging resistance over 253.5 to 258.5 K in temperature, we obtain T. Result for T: 4.09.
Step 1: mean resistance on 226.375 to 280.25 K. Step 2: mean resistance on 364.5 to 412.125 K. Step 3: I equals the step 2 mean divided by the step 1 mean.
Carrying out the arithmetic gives 0.93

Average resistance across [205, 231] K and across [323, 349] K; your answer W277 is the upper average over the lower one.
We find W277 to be 0.78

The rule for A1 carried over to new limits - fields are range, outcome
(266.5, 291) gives 3.92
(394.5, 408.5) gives 3.53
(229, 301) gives 3.98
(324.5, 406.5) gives 3.62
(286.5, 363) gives 3.75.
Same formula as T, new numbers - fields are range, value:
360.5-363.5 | 3.88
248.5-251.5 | 4.04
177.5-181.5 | 3.62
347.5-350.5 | 2.23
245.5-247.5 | 4.05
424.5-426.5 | 3.74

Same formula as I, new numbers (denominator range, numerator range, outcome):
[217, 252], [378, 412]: 0.83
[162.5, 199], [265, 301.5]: 1.01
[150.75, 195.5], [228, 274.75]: 1.04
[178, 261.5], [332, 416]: 0.85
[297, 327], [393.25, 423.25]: 0.85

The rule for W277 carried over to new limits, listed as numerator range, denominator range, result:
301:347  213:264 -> 0.92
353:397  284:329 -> 0.92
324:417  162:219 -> 0.89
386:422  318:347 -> 0.93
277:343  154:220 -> 0.99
